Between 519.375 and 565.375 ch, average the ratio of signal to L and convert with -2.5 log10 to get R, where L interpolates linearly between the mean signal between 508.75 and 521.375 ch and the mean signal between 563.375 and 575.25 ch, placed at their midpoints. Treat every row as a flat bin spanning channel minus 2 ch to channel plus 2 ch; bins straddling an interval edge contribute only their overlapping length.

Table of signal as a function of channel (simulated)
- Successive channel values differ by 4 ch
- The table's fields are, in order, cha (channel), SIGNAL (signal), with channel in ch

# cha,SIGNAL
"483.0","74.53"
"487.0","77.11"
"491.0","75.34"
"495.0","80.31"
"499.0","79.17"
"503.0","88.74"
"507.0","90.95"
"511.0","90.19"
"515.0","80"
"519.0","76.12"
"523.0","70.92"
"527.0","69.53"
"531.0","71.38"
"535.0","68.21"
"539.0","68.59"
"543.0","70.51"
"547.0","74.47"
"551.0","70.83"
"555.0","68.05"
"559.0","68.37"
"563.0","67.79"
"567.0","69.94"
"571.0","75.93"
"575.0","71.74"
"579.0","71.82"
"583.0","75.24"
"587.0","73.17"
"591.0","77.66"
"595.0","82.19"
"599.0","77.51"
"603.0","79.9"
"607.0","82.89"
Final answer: 0.10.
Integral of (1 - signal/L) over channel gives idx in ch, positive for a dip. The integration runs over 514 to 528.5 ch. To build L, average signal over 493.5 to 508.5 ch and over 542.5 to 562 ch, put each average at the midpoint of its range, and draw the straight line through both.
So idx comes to 1.0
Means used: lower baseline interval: 84.7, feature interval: 73.9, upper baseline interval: 70.3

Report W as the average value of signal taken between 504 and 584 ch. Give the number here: 73.7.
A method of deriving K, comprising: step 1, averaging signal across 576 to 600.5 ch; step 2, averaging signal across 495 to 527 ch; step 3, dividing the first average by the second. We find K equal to 0.93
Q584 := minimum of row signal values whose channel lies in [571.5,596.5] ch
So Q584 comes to 71.74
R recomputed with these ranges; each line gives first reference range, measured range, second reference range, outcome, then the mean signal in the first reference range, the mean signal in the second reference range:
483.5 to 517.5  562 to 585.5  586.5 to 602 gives 0.10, 82.3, 78.2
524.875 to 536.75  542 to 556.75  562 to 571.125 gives -0.01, 69.8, 70.6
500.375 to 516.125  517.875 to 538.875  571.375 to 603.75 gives 0.19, 87.6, 76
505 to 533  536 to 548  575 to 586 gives 0.09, 78.4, 73.2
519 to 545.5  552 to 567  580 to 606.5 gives 0.08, 70.4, 77.7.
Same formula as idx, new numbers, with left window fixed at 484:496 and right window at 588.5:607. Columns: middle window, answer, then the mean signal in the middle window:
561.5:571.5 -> 1.0 ch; 70.7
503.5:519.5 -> -1.6 ch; 85.5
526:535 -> 0.9 ch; 70.1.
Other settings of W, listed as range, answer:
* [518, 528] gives 72.1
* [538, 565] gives 69.8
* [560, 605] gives 74.7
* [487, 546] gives 77.1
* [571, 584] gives 73.2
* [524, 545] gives 69.7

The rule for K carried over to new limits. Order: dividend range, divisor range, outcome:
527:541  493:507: 0.83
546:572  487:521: 0.86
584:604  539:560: 1.11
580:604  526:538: 1.11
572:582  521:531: 1.03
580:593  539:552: 1.05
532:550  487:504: 0.88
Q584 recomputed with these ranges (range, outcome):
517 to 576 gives 67.79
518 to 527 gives 69.53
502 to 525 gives 70.92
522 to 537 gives 68.21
